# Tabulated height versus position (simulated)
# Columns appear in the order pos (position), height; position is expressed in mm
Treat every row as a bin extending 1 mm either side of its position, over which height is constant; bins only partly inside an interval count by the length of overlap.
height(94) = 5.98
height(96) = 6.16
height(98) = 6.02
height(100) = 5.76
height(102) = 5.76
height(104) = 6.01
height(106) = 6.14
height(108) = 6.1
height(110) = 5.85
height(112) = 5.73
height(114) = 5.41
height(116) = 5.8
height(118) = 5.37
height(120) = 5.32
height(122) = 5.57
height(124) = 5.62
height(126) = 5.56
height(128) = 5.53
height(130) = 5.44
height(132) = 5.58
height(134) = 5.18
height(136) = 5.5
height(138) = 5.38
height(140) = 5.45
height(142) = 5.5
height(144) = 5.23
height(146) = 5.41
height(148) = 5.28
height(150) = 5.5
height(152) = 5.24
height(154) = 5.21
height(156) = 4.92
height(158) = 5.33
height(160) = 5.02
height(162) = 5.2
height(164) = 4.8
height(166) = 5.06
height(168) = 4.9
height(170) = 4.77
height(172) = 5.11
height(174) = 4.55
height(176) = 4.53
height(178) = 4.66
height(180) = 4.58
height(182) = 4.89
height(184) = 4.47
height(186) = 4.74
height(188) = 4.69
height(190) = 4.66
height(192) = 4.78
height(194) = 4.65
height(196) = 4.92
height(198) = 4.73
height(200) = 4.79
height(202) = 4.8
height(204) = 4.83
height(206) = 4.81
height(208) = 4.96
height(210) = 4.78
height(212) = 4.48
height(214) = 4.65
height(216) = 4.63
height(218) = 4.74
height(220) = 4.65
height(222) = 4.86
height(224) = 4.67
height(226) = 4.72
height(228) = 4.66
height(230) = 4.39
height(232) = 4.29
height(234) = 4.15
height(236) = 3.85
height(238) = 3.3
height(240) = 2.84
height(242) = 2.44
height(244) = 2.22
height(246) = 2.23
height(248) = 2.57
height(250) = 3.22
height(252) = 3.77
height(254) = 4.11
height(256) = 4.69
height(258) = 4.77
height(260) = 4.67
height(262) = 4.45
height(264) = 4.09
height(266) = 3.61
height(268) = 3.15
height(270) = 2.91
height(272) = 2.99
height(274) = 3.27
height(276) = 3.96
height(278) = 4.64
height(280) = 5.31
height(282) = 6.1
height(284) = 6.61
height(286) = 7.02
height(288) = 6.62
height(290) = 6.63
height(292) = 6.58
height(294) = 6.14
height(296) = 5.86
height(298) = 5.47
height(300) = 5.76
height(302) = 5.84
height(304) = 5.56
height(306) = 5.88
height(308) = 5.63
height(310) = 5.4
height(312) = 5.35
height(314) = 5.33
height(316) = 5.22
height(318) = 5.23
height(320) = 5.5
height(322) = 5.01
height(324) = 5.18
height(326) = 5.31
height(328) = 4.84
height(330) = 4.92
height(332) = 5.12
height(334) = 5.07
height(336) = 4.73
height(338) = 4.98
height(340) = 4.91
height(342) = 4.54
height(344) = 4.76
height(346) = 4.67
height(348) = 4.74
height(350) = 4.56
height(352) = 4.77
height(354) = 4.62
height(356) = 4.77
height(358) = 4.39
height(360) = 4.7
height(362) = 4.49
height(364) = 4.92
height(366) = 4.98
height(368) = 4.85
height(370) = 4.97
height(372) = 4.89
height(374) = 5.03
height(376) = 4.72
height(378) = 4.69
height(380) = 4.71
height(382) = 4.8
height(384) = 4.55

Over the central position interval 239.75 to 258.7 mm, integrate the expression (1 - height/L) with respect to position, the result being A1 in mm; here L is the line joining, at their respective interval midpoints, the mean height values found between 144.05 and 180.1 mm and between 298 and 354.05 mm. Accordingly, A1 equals 6.7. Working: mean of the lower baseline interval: 5.02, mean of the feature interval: 3.28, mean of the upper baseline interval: 5.14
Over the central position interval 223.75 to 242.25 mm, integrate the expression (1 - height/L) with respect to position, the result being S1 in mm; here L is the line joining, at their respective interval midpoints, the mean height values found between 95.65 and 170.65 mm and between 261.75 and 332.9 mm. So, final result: 4.66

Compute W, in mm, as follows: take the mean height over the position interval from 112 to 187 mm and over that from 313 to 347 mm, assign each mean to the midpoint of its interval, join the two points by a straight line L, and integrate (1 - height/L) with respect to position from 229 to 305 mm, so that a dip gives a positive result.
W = 8.94 mm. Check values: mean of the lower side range 5.19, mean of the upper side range 5.02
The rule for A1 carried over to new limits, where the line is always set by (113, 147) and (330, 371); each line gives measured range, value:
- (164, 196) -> 3.40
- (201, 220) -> 1.73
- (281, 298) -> -4.85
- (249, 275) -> 6.34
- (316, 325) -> -0.66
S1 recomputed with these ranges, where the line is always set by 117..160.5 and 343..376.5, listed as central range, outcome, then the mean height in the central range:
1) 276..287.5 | -1.90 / 5.79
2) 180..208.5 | 2.53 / 4.76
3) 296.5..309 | -1.99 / 5.7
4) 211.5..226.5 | 1.37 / 4.68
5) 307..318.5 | -1.13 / 5.37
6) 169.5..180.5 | 1.19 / 4.7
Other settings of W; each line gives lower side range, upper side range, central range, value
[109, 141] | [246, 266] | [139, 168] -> -0.2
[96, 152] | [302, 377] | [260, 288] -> 3.4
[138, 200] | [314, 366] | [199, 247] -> 7.2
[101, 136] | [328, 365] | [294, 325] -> -3.8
